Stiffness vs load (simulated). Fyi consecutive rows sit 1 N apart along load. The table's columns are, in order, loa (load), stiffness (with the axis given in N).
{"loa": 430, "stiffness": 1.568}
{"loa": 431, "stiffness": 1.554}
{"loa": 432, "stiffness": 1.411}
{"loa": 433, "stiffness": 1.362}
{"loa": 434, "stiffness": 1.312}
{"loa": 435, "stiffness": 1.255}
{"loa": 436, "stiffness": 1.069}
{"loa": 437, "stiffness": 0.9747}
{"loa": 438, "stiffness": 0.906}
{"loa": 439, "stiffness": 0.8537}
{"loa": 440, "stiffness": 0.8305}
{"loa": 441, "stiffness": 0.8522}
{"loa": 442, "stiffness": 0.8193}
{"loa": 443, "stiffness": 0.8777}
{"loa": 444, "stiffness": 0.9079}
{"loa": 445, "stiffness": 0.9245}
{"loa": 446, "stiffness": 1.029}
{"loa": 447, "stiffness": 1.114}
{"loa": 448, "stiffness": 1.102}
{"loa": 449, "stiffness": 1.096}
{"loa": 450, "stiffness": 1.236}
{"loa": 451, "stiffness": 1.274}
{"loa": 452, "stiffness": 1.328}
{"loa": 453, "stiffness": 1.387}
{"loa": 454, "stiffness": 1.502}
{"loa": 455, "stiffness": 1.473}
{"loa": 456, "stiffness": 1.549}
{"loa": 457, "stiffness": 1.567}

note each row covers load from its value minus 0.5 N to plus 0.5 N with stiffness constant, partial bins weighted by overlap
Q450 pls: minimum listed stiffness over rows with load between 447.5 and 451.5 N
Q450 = 1.096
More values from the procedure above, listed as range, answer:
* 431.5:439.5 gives 0.8537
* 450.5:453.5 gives 1.274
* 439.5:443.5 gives 0.8193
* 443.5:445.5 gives 0.9079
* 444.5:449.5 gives 0.9245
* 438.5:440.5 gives 0.8305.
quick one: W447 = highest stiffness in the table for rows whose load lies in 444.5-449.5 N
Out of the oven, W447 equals 1.114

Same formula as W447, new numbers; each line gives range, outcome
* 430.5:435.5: 1.554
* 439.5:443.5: 0.8777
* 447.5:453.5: 1.387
